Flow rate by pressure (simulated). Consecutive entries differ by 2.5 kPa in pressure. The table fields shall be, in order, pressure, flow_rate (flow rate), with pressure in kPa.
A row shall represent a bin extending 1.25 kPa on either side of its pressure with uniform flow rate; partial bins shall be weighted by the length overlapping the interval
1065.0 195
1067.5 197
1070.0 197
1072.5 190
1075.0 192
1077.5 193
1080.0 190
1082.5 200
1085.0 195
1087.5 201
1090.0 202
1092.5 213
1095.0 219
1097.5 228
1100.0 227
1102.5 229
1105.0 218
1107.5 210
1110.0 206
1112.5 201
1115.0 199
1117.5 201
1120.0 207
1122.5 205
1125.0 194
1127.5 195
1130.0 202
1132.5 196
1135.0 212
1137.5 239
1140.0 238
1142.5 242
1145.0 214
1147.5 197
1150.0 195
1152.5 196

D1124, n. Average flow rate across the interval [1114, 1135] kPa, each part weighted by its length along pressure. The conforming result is 201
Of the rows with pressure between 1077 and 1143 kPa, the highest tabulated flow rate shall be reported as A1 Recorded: 242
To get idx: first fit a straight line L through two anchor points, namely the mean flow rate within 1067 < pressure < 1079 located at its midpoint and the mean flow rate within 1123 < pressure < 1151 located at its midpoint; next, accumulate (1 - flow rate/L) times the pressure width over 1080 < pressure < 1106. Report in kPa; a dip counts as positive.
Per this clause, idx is -1.68 kPa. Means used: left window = 194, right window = 211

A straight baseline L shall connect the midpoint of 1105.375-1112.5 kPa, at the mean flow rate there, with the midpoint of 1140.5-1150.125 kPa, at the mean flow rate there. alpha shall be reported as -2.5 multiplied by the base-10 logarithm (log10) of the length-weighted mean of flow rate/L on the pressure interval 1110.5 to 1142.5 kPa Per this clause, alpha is 0.02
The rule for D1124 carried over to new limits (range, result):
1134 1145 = 231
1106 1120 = 204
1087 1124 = 211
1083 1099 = 209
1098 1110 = 220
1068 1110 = 206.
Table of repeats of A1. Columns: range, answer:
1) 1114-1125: 207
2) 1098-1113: 229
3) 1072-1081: 193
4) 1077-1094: 213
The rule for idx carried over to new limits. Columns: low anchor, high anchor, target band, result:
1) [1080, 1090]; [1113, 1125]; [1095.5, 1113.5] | -1.54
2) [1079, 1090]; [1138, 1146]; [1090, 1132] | 0.76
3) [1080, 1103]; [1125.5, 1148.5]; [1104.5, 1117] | 0.39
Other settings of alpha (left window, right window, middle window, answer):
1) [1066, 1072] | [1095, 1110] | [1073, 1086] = 0.055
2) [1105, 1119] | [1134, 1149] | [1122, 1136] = 0.080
